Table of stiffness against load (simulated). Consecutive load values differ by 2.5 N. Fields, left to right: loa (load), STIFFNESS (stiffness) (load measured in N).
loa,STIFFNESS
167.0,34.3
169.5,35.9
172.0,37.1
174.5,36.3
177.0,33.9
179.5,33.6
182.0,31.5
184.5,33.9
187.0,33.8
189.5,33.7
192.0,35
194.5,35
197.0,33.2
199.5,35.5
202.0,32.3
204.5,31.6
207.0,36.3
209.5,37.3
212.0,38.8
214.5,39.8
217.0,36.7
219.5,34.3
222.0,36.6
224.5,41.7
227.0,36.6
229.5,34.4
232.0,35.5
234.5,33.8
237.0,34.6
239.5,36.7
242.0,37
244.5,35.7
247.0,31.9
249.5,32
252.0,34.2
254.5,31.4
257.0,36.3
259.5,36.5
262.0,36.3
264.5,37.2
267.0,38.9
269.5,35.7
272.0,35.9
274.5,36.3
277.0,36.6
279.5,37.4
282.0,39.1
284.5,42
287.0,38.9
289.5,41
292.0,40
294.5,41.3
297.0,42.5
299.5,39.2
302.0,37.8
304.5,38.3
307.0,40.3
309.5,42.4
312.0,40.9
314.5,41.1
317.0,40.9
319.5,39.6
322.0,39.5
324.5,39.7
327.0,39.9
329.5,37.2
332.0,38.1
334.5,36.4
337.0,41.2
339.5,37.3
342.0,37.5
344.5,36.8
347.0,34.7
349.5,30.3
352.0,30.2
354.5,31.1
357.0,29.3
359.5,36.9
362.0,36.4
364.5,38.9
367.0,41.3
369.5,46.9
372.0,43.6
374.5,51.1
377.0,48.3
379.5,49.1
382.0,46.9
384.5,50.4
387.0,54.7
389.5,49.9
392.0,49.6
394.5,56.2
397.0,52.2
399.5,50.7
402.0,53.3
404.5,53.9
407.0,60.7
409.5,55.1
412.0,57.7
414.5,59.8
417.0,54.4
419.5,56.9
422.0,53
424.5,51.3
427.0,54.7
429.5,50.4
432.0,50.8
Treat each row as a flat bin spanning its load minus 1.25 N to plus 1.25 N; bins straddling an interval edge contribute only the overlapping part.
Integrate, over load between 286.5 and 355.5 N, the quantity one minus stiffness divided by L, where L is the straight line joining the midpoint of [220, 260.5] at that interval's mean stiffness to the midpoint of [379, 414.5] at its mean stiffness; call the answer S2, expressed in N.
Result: 9.2 N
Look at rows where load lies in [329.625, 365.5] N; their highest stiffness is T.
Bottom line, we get 41.2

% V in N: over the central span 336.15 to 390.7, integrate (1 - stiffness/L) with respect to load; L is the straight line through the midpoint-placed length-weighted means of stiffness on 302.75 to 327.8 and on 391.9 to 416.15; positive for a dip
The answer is 8.5 N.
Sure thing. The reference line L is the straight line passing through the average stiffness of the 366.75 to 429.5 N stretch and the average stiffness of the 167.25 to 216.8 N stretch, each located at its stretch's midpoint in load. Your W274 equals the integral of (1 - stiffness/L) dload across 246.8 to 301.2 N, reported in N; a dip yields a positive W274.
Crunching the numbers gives 5.8 N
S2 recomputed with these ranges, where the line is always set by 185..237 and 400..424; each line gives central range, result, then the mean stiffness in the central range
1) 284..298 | 0.9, 40.9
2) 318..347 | 5.7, 38.3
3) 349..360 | 4.1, 31.3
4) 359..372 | 2.7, 40.6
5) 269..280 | 1.5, 36.4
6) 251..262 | 1.5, 34.8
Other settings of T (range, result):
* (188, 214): 38.8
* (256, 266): 37.2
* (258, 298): 42.5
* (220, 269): 41.7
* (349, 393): 54.7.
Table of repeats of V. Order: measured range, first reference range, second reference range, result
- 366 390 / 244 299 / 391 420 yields 1.5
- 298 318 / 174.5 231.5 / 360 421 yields 1.7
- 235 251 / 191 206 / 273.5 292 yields 0.8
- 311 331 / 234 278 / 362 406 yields 1.2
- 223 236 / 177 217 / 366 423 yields 0.4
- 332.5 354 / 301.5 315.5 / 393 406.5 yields 4.6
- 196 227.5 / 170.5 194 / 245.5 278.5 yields -1.4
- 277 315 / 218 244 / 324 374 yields -3.3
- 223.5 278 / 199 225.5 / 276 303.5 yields 3.4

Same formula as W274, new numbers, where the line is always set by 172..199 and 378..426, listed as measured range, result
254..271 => 2.0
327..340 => 2.5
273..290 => 1.6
